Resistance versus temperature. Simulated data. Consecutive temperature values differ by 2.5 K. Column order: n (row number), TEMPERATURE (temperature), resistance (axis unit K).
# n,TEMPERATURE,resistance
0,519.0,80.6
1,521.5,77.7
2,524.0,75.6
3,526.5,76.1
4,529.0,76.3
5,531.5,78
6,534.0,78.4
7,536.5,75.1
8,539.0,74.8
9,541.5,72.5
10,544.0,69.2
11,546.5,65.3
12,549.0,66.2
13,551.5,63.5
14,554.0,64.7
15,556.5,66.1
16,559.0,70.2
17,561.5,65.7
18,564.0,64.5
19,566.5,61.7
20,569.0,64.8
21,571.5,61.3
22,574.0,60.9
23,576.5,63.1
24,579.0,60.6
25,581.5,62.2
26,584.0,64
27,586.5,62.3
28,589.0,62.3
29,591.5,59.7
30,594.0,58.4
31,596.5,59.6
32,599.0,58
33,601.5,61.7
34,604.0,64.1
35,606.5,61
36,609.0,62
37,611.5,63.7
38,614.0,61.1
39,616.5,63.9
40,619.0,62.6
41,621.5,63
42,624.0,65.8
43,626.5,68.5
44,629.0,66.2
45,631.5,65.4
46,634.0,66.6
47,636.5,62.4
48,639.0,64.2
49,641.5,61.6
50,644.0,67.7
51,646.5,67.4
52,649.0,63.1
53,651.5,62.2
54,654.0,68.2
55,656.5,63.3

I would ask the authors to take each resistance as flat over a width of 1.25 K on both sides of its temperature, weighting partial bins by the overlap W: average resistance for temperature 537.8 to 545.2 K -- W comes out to 72.2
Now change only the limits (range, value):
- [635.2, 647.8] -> 64.7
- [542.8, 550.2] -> 66.9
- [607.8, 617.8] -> 62.7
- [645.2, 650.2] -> 65.3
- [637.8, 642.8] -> 62.9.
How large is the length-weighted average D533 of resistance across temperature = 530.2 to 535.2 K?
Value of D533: 78.2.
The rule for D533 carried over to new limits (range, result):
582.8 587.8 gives 63.1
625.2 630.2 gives 67.3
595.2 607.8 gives 60.9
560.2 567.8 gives 64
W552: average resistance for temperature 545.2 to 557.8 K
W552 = 65.2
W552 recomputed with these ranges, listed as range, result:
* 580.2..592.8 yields 62.1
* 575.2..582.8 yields 62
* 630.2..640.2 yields 64.7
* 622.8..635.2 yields 66.5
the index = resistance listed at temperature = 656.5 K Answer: 63.3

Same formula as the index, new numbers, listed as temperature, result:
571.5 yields 61.3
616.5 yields 63.9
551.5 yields 63.5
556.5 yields 66.1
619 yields 62.6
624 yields 65.8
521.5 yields 77.7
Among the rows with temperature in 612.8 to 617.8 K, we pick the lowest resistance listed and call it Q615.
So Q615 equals 61.1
